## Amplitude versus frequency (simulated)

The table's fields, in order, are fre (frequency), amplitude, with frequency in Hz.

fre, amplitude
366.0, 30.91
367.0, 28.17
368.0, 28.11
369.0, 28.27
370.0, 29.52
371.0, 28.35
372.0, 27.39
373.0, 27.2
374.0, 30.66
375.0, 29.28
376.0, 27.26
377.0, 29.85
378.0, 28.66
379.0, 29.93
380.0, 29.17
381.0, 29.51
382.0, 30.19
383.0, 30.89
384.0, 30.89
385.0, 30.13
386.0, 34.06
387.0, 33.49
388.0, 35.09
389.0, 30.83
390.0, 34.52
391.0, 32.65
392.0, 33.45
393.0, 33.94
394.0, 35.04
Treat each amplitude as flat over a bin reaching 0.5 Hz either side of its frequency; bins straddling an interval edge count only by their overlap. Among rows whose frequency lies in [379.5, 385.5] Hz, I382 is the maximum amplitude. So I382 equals 30.89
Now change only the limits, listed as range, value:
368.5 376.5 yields 30.66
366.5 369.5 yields 28.27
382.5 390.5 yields 35.09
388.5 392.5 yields 34.52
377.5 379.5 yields 29.93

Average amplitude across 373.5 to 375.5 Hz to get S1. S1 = 30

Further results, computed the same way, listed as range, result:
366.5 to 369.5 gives 28.2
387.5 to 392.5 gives 33.3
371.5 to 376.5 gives 28.4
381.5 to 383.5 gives 30.5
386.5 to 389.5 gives 33.1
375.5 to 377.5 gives 28.6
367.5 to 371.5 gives 28.6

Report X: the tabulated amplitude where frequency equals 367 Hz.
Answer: 28.17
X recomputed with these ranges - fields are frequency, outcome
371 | 28.35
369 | 28.27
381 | 29.51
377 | 29.85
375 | 29.28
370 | 29.52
